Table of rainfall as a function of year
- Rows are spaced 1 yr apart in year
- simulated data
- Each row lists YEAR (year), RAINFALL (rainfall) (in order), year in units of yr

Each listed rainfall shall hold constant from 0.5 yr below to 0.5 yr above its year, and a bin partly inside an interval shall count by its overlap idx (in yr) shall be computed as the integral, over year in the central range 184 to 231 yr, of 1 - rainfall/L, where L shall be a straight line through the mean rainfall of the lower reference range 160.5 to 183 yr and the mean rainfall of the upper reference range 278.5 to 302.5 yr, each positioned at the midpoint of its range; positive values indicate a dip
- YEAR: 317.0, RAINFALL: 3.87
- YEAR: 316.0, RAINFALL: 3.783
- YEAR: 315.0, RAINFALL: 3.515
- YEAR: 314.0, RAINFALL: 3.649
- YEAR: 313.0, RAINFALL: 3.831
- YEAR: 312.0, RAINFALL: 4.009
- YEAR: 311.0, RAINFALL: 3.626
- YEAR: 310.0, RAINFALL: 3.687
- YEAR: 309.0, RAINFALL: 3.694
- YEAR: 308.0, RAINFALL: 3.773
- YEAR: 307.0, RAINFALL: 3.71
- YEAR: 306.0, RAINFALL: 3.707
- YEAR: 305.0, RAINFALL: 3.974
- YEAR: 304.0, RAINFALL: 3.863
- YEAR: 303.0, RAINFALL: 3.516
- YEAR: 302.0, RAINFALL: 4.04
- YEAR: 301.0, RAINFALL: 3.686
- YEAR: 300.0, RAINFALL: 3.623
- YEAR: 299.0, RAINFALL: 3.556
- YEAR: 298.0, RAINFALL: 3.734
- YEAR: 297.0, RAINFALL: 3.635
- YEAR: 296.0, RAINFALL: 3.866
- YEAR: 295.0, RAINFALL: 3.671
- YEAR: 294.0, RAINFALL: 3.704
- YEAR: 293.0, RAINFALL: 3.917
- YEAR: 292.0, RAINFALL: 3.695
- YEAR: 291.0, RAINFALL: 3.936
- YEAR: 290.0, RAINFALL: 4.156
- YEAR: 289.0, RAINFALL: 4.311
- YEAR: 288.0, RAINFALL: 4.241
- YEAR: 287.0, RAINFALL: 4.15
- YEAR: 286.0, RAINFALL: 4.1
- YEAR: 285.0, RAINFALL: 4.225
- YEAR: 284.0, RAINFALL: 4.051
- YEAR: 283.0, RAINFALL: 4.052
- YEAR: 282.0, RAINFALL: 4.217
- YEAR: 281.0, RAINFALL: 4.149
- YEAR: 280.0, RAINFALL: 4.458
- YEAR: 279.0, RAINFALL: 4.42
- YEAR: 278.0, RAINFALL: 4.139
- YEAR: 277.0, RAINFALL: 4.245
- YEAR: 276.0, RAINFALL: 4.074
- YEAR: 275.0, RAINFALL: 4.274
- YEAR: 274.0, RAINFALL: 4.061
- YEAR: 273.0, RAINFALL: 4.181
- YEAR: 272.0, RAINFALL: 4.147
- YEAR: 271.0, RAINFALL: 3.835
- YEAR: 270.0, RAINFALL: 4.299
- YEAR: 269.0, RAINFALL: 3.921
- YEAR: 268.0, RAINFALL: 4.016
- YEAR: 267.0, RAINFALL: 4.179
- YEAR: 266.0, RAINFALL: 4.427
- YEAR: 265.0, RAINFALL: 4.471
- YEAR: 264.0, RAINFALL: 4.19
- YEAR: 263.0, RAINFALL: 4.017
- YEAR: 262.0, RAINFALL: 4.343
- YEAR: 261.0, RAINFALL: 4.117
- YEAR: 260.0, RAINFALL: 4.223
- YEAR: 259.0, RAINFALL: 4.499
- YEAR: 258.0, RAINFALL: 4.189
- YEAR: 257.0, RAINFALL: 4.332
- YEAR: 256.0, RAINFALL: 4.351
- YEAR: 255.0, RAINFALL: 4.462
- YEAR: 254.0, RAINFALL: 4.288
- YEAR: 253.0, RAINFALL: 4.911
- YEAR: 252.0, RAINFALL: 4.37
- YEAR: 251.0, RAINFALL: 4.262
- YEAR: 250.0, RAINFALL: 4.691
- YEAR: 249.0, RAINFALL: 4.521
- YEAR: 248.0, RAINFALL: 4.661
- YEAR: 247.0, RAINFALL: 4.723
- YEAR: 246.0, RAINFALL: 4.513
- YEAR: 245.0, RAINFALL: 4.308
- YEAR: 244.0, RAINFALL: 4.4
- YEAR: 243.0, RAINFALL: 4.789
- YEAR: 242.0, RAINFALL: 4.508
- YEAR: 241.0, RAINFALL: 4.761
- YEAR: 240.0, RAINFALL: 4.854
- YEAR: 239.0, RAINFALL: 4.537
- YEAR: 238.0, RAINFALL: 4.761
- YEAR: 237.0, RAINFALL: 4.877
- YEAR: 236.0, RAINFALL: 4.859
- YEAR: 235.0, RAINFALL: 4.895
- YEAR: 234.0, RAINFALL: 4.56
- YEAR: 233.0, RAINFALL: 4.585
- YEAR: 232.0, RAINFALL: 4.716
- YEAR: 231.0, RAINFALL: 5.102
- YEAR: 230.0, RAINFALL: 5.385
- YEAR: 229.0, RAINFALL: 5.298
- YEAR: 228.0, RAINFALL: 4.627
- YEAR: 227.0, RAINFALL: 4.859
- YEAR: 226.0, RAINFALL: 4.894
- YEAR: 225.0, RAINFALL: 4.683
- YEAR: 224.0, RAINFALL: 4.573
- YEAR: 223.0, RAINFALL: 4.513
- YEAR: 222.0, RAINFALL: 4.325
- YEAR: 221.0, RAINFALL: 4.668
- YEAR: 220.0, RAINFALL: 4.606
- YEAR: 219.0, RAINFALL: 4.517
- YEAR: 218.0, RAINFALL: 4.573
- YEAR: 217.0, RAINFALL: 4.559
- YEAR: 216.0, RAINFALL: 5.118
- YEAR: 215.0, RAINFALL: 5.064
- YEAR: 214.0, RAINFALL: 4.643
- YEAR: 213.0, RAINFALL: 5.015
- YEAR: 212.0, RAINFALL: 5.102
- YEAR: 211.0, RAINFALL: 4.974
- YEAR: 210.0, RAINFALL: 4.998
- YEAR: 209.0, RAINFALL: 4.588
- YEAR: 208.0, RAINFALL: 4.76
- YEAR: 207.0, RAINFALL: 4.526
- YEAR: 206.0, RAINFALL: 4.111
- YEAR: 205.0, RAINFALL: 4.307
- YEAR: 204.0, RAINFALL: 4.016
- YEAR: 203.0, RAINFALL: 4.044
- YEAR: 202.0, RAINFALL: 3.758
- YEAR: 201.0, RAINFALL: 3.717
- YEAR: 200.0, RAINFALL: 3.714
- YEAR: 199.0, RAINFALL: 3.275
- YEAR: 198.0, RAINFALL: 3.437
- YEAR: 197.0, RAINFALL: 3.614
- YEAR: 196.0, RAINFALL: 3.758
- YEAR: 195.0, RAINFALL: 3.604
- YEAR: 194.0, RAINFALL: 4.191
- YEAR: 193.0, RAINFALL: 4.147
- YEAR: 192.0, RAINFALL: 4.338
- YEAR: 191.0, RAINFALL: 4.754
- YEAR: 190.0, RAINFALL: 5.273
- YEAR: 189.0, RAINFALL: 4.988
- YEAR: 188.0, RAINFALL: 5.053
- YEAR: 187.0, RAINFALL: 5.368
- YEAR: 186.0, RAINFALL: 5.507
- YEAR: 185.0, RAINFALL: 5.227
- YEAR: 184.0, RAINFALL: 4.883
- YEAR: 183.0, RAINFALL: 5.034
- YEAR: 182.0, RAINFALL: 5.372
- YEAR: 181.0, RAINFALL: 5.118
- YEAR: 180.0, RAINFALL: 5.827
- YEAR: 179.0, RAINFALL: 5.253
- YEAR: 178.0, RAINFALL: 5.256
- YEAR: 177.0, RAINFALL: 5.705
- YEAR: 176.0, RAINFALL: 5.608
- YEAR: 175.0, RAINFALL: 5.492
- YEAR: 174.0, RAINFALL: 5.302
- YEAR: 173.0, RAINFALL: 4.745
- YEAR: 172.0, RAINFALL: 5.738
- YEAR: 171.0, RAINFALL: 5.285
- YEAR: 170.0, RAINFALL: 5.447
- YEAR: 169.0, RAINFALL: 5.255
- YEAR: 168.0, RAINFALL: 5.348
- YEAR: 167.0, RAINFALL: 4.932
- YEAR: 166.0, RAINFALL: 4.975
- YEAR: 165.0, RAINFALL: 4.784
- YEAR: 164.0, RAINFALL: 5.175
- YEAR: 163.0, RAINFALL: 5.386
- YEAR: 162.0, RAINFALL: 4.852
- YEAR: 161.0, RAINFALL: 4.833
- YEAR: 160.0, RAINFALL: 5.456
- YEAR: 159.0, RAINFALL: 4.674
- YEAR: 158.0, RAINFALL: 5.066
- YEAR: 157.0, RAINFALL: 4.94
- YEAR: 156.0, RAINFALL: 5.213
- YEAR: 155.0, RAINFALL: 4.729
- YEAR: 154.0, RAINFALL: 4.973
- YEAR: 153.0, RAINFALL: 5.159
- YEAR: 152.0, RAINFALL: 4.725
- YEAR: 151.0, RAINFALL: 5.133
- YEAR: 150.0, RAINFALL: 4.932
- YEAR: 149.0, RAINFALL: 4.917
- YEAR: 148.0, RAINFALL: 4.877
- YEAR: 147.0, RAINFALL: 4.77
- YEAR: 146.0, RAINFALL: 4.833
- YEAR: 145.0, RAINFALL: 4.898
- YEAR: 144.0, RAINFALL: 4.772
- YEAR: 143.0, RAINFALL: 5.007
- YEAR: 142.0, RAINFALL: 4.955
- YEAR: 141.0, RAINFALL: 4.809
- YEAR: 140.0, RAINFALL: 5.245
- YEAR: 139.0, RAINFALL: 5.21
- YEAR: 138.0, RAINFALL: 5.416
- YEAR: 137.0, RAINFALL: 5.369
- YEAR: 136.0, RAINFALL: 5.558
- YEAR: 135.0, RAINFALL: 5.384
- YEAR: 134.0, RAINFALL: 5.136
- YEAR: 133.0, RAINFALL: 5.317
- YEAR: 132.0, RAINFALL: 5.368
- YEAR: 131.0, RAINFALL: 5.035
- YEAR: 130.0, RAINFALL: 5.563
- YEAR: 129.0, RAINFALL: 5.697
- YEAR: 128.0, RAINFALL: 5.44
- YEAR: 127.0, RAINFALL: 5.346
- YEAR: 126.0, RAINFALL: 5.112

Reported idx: 2.98 yr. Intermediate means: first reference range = 5.25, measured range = 4.55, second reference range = 3.98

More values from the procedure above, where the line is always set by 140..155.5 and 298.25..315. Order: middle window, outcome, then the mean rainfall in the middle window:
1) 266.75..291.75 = -1.32 yr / 4.15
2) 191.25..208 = 2.14 yr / 3.95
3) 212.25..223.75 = -0.80 yr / 4.7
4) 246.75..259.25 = -1.03 yr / 4.48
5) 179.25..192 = -1.47 yr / 5.17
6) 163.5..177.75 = -1.59 yr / 5.27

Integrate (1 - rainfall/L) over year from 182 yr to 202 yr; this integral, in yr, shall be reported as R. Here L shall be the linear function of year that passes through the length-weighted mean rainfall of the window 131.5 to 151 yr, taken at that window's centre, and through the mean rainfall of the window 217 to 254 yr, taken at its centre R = 1.9 yr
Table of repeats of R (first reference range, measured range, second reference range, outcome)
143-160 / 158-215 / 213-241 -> 0.7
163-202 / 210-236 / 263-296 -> -1.5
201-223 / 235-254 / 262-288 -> -1.1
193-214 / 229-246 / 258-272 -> -2.3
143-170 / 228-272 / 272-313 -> -2.3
